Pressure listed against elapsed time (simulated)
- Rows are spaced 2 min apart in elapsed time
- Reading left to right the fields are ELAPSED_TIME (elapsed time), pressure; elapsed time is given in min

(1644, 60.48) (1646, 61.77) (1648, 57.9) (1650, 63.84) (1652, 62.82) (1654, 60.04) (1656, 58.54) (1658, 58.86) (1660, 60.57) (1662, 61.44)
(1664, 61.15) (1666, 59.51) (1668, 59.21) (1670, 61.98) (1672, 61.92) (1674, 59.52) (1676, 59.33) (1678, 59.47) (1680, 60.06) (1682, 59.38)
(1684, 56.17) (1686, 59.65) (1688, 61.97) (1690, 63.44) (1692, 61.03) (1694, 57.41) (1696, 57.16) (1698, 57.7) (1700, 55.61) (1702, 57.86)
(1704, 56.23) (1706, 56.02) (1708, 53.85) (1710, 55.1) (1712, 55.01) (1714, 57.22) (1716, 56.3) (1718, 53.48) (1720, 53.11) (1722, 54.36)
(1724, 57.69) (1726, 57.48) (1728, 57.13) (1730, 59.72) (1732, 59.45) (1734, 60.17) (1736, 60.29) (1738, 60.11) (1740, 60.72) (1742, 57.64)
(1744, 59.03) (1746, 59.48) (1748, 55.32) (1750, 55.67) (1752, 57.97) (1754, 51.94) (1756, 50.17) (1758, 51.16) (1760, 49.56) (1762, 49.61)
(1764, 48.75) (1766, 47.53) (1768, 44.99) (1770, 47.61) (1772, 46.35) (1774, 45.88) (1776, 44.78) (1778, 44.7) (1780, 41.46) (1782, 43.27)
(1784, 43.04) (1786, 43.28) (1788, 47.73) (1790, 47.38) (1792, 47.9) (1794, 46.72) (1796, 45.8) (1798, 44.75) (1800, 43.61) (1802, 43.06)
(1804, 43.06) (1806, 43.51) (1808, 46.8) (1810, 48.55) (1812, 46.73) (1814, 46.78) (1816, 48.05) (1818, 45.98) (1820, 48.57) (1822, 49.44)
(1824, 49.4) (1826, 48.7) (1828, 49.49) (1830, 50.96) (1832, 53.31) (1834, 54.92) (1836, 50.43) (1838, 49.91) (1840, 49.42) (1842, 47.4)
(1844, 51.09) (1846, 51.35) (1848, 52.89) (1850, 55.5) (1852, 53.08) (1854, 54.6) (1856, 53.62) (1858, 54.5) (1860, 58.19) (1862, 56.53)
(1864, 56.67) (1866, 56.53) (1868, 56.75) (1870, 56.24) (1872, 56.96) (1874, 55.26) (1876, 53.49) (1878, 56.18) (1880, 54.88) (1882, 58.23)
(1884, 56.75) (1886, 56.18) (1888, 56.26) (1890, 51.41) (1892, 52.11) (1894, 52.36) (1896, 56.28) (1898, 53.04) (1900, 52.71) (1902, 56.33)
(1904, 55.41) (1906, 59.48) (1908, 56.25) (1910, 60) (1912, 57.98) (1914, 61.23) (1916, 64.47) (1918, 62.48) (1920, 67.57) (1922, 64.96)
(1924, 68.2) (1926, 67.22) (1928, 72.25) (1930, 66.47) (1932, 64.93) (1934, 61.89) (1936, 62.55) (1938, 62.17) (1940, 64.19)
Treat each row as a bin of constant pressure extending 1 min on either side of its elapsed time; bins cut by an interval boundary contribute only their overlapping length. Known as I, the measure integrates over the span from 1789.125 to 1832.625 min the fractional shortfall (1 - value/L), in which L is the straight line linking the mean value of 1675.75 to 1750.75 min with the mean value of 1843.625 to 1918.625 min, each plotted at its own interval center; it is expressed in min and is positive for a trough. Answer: 7.31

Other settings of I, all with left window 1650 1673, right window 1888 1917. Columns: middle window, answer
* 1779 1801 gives 5.04 min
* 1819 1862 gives 4.19 min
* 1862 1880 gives 0.30 min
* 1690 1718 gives 1.47 min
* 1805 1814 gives 1.80 min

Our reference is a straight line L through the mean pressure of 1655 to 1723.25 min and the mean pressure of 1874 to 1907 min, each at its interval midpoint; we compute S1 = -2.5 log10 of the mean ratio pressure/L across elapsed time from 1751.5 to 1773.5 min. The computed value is 0.16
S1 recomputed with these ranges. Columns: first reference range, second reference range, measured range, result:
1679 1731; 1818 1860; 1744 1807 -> 0.138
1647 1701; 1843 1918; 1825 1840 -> 0.116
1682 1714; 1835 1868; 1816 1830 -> 0.114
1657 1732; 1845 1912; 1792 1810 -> 0.247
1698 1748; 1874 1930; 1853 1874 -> 0.045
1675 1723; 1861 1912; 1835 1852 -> 0.101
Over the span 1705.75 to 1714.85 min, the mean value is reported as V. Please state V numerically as 55.4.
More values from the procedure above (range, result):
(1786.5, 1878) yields 50.5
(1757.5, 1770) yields 48.4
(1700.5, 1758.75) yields 56.6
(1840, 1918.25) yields 55.5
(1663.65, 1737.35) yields 58.1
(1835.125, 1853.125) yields 51.3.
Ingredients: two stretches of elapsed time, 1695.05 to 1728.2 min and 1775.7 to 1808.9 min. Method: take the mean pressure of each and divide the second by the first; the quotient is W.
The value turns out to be 0.8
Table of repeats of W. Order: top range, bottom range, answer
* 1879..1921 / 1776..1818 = 1.26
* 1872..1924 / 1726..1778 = 1.07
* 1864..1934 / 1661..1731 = 1.01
